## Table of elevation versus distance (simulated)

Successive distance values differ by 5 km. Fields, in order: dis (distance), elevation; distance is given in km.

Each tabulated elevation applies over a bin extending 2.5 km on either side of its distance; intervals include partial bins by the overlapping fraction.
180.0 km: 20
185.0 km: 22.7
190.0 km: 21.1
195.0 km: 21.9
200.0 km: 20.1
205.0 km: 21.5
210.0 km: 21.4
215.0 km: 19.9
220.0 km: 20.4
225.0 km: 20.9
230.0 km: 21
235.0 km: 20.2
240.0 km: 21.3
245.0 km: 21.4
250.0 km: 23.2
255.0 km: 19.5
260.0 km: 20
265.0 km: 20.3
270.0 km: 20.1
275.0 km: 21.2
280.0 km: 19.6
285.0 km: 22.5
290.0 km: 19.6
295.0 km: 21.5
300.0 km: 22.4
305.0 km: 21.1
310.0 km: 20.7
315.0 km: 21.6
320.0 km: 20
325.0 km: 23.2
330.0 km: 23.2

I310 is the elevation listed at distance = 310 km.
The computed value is 20.7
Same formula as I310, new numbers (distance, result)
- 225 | 20.9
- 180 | 20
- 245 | 21.4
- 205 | 21.5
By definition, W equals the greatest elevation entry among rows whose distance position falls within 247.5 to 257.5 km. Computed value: 23.2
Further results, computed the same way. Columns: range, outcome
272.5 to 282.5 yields 21.2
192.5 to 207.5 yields 21.9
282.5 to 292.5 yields 22.5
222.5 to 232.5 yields 21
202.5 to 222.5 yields 21.5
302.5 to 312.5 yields 21.1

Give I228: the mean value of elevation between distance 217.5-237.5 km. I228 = 20.6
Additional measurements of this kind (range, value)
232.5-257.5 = 21.1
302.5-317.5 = 21.1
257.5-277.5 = 20.4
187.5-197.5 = 21.5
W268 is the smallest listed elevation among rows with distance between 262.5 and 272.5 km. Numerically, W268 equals 20.1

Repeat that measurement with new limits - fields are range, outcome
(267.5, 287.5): 19.6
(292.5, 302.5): 21.5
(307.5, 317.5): 20.7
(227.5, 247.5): 20.2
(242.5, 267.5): 19.5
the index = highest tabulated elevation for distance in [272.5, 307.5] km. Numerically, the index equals 22.5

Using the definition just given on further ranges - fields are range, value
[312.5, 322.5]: 21.6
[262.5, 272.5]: 20.3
